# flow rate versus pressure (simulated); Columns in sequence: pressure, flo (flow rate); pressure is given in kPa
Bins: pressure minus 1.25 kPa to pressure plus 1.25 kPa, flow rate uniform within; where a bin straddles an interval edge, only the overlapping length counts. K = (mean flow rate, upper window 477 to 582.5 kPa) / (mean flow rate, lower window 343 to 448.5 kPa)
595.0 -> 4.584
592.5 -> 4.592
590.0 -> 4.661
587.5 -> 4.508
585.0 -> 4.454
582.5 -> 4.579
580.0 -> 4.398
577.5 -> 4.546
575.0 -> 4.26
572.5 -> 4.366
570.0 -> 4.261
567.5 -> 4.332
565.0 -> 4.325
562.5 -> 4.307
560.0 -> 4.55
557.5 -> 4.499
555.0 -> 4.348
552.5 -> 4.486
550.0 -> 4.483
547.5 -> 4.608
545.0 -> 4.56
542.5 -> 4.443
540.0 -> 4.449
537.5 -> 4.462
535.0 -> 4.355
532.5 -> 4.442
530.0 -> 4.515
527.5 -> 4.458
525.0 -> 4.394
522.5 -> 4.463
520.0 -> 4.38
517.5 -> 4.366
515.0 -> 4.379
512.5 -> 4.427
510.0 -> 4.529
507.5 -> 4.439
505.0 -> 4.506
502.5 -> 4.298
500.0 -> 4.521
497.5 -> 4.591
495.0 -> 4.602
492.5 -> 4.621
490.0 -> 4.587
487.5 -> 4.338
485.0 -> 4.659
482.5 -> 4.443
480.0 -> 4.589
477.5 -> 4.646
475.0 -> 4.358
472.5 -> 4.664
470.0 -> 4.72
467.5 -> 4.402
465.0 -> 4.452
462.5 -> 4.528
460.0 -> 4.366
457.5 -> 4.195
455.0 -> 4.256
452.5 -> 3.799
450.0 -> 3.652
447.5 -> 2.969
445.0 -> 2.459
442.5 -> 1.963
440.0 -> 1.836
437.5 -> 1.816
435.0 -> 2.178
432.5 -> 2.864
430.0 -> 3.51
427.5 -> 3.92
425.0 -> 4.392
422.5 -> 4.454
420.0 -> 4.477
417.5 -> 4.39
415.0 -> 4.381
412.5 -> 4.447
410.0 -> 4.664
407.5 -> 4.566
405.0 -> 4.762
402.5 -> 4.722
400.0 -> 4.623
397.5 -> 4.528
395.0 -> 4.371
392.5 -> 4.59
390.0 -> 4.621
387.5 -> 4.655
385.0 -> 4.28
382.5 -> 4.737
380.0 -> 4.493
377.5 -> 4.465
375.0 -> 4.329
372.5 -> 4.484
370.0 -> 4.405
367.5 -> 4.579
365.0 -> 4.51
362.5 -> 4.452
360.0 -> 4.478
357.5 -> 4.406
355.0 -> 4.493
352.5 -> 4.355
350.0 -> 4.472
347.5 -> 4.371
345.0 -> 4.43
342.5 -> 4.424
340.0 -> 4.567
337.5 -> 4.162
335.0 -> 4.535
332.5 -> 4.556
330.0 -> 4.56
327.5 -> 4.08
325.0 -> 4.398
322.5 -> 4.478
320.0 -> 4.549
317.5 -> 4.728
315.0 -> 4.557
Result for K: 1.1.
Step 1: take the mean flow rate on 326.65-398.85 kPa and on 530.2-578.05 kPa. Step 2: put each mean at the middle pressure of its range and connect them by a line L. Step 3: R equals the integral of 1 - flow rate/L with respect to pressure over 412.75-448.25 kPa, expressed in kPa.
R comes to 9.2 kPa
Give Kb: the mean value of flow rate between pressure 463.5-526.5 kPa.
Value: 4.49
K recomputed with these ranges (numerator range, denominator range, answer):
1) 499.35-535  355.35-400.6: 0.99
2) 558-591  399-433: 1.02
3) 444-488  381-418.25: 0.92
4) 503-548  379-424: 0.98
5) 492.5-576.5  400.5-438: 1.10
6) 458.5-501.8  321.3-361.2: 1.02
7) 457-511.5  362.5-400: 1.00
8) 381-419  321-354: 1.03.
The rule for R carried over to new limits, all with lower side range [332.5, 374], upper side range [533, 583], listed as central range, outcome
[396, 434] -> 1.2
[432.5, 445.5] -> 6.8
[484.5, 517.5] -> -0.4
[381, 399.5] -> -0.4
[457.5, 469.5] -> 0.0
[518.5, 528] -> 0.0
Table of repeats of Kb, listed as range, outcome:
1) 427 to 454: 2.8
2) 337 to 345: 4.41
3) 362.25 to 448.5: 4.02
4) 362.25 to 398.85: 4.5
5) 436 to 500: 3.98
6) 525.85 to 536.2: 4.44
